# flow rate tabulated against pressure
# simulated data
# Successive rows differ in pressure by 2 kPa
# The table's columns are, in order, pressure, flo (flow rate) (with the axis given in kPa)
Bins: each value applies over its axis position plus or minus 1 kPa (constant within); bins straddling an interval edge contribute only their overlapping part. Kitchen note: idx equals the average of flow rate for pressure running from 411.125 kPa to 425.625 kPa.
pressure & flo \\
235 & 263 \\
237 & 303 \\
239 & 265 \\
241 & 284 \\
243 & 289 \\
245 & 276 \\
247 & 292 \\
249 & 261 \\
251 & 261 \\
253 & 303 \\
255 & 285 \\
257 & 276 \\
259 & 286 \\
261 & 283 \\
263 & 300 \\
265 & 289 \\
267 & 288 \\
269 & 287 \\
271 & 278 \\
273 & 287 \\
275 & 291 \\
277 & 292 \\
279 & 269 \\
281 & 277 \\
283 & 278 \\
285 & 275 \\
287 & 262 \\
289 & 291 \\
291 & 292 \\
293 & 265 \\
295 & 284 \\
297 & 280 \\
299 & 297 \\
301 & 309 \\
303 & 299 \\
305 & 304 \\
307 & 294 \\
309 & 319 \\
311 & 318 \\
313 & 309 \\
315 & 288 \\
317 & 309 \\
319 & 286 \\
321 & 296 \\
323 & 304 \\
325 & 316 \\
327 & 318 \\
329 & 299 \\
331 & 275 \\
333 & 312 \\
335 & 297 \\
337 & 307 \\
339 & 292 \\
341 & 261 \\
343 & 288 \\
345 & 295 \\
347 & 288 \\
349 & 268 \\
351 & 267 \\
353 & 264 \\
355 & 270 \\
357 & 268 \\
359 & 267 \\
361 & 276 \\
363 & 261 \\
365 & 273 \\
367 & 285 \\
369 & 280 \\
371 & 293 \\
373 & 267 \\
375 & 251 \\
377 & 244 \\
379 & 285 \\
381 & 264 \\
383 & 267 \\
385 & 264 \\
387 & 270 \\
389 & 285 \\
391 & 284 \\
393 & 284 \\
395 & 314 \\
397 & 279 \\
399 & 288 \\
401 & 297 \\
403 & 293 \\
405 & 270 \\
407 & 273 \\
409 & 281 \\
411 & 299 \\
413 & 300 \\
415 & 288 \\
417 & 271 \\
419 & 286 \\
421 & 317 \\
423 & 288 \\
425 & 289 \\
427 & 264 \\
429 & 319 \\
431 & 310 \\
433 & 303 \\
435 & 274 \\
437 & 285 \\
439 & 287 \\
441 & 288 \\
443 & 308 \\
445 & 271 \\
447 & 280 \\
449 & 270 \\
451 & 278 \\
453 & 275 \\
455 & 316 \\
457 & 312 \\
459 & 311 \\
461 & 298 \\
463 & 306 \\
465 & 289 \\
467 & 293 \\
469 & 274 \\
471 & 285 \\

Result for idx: 292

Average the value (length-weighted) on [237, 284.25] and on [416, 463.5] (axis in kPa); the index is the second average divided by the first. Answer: 1.03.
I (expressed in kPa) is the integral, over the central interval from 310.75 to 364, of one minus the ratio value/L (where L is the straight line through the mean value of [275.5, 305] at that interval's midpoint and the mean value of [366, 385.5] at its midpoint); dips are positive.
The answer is -2.3 kPa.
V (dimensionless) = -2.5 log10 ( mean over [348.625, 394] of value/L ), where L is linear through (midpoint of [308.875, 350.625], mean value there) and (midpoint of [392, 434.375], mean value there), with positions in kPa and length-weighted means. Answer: 0.09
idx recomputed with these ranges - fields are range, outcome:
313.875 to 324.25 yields 297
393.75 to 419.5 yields 288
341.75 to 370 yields 275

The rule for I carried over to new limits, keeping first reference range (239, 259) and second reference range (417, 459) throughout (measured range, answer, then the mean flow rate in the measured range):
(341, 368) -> 1.1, 274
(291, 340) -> -2.6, 299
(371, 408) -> 1.4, 277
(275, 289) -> 0.2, 278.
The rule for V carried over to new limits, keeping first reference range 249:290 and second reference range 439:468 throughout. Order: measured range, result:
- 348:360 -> 0.077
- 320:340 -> -0.059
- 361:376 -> 0.057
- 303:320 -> -0.068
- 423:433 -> -0.017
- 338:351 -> 0.021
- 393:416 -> 0.002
